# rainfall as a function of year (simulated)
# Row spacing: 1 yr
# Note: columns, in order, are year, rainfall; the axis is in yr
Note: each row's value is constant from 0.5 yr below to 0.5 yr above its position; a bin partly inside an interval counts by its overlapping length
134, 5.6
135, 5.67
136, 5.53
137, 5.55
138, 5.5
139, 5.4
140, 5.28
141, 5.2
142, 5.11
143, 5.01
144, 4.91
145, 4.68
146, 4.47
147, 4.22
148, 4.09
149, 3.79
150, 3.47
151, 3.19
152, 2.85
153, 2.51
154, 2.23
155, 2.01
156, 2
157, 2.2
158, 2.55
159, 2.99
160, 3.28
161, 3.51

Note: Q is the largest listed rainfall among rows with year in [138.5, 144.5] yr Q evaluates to 5.4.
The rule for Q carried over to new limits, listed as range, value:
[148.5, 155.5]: 3.79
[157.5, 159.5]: 2.99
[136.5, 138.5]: 5.55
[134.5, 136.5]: 5.67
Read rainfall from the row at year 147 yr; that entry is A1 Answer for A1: 4.22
